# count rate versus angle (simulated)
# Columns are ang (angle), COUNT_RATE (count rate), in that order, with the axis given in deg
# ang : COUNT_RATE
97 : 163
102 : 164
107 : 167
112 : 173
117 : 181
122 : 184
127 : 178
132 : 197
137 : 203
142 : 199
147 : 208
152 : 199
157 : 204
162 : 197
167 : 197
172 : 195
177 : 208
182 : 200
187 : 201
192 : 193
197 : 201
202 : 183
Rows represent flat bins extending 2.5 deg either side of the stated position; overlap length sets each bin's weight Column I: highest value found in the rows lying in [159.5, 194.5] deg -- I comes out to 208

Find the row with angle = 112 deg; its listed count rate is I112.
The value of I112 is 173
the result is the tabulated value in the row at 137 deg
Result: 203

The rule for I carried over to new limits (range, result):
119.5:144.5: 203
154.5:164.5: 204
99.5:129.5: 184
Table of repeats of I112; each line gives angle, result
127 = 178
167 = 197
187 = 201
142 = 199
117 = 181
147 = 208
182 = 200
